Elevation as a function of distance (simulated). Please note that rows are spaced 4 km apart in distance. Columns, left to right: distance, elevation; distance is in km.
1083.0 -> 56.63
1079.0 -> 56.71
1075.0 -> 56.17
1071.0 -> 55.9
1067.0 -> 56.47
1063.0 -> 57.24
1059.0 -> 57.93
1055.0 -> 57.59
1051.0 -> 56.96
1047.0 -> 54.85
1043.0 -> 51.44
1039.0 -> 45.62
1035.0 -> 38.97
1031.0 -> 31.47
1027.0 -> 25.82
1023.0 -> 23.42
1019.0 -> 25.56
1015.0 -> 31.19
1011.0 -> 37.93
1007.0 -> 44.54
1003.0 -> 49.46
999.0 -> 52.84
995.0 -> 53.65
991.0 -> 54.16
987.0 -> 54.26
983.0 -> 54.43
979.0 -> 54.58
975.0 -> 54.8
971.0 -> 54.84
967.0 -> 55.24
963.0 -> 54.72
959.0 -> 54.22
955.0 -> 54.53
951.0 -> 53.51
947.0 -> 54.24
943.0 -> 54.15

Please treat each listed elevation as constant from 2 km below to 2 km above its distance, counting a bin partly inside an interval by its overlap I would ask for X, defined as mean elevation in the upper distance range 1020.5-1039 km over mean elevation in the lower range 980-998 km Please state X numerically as 0.6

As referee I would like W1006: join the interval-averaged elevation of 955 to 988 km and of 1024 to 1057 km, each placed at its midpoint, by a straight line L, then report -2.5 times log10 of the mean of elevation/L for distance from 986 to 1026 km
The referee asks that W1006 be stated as 0.19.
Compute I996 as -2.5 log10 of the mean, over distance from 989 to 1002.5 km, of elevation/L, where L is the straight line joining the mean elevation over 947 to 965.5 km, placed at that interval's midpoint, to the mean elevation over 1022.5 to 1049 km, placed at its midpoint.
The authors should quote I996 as -0.132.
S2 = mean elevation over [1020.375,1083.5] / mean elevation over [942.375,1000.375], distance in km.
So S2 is 0.89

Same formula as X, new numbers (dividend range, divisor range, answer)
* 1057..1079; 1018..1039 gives 1.84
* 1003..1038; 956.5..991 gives 0.62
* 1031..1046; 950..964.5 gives 0.81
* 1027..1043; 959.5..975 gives 0.71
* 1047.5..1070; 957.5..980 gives 1.04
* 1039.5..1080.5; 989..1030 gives 1.41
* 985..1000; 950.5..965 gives 0.99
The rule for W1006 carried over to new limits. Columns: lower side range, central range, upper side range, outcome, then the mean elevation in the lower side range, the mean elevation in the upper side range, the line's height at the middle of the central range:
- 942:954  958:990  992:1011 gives -0.062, 54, 49.1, 51.6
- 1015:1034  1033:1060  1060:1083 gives -0.244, 27.7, 56.6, 41.2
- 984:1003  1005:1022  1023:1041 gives 0.268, 53.3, 34.1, 43.3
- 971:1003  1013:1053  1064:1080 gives 0.392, 53.9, 56.3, 55.2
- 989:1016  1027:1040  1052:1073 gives 0.398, 46.8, 57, 52.1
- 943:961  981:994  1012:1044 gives -0.213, 54.1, 33.8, 44.6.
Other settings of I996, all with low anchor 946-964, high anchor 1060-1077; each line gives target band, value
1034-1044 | 0.23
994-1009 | 0.11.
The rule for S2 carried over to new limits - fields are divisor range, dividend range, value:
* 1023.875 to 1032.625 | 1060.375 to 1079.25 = 2.03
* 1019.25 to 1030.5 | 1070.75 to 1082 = 2.19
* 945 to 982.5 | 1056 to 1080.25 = 1.04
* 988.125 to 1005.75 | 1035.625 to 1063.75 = 1.03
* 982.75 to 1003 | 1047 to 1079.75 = 1.06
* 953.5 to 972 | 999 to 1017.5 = 0.76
